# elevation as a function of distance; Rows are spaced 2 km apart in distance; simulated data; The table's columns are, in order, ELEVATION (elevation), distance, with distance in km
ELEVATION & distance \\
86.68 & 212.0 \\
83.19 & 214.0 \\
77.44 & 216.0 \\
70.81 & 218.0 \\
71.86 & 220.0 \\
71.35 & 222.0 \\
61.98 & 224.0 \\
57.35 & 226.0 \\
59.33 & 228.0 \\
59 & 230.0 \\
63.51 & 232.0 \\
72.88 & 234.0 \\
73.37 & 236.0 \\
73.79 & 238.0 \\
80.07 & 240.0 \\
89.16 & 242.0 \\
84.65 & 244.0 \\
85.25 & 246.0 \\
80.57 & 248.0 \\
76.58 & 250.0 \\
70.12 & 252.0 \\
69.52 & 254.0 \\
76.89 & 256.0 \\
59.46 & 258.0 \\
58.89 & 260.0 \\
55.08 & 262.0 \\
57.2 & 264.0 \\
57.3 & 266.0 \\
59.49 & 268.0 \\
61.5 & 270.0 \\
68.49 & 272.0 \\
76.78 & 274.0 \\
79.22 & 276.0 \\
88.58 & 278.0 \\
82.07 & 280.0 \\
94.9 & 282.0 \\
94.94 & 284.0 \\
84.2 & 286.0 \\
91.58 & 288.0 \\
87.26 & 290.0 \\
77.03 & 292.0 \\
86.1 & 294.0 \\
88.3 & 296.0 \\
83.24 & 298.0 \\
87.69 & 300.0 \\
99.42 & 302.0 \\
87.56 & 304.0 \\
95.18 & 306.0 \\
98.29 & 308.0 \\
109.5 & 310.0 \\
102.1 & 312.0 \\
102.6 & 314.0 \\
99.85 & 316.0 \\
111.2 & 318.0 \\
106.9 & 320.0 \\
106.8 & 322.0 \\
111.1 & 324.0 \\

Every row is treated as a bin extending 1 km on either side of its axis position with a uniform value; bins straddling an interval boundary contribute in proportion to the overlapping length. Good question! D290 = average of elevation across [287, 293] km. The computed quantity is 85.3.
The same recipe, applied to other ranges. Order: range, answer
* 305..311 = 101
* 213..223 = 74.9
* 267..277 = 69.1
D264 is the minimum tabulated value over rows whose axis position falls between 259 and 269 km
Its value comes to 55.08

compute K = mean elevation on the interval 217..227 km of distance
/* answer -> 66.7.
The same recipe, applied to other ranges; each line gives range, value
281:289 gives 91.4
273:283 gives 84.3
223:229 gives 59.6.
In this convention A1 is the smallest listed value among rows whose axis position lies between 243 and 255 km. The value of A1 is 69.52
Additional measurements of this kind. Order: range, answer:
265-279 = 57.3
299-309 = 87.56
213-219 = 70.81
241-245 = 84.65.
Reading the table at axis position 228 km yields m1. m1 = 59.33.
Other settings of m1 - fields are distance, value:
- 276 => 79.22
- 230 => 59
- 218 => 70.81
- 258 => 59.46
